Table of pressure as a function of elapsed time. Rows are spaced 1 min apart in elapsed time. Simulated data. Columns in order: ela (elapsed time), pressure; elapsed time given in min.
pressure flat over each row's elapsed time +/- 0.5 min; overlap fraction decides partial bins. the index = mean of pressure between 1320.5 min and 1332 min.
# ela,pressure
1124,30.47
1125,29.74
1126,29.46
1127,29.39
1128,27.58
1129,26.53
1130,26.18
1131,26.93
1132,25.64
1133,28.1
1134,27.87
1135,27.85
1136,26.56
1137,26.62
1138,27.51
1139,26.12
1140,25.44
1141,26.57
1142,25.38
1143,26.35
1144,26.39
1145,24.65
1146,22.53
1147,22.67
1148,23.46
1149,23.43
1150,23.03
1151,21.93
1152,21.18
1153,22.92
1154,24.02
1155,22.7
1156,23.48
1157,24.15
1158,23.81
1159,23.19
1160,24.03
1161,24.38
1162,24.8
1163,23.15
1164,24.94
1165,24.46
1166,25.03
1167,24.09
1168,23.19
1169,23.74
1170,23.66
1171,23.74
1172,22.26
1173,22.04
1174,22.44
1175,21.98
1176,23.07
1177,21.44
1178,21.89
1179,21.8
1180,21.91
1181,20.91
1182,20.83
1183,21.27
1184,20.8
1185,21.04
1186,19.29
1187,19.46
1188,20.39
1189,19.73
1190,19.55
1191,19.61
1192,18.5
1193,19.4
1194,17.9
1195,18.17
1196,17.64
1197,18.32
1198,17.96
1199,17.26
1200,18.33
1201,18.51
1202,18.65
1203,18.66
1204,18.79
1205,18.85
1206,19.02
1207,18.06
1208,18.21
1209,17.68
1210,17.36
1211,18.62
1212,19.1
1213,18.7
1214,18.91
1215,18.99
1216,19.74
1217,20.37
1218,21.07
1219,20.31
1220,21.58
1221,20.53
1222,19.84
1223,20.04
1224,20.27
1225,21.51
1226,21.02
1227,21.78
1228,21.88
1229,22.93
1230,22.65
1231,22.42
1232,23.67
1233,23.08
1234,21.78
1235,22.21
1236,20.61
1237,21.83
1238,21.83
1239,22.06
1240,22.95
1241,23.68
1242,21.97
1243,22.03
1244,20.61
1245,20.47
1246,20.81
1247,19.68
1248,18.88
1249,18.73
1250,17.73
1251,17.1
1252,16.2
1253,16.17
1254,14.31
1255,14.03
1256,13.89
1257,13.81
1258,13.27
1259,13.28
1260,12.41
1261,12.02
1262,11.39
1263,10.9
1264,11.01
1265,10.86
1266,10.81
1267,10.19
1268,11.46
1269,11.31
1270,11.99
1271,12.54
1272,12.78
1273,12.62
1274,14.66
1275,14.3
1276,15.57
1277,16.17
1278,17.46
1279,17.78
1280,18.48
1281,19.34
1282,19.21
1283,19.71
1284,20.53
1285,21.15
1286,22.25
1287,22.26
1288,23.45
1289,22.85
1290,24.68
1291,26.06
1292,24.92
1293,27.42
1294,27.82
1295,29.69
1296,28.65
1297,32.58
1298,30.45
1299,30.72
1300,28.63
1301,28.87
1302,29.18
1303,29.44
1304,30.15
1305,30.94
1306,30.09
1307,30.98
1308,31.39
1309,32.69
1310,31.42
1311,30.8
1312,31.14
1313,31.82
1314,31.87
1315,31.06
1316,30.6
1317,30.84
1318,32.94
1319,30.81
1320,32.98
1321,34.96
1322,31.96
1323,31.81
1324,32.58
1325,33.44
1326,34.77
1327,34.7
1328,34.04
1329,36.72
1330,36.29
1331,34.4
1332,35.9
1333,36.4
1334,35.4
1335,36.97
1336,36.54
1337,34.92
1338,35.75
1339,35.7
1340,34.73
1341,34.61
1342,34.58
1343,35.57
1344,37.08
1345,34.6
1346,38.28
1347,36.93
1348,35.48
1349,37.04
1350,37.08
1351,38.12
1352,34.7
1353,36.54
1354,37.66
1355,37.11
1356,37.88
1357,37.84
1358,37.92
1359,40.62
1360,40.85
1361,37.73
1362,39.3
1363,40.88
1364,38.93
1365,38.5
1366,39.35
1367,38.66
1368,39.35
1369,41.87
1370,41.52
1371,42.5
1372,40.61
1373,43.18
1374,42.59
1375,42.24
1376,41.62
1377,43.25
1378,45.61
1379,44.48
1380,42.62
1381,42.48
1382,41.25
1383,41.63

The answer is 34.2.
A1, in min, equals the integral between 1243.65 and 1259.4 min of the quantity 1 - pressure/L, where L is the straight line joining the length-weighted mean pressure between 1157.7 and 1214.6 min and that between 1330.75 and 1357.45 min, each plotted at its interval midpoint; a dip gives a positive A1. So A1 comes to 6.0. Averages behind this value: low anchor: 20.7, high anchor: 36.2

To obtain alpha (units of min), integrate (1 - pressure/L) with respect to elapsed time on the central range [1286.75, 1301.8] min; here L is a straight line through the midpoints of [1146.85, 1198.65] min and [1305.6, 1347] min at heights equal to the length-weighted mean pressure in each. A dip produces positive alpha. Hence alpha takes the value 1.9 min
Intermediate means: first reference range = 21.9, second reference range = 33.8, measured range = 27.4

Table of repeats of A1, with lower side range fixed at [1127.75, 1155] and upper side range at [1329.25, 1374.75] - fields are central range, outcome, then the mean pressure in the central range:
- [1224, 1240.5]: 4.61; 22.1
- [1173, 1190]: 4.00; 21.1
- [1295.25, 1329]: 3.67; 31.6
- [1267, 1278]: 6.55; 13.4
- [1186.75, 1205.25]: 6.35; 18.7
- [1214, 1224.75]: 3.47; 20.2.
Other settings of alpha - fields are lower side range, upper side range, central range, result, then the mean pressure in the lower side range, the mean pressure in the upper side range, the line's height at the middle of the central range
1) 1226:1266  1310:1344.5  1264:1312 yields 8.1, 18.3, 33.9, 26.4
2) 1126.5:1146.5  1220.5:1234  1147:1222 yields 9.4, 26.5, 21.7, 23.9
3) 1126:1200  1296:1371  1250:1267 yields 9.4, 23.1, 34.8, 29.7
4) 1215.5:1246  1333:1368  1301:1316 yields 0.4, 21.5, 37.2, 31.7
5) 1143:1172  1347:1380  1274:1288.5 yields 6.3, 23.7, 39.7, 33.3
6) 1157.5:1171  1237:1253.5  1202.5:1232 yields 1.9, 24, 20.1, 21.5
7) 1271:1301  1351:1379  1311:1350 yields -2.7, 22.1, 40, 32.2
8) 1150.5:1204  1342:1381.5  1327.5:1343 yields 0.5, 21.4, 39.4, 36.8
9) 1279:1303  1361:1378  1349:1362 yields 0.1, 25.1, 40.9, 38.1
